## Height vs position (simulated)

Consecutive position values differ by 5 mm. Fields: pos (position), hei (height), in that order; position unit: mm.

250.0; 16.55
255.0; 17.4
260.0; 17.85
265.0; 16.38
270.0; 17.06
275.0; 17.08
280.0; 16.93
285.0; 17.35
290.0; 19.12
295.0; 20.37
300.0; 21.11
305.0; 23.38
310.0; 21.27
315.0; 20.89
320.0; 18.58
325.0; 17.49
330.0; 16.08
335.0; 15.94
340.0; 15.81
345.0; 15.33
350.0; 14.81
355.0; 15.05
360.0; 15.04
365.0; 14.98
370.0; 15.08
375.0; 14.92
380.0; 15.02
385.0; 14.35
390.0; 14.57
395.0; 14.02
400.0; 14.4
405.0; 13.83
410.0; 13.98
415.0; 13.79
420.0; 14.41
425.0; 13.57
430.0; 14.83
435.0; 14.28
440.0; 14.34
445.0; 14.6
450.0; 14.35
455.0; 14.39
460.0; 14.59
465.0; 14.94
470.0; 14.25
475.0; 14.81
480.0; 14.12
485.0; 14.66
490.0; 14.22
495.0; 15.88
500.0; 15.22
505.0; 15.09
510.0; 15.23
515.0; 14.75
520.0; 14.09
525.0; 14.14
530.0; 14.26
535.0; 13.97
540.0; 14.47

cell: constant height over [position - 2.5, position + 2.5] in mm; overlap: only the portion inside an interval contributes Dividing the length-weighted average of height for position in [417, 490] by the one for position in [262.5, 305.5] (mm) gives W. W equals 0.78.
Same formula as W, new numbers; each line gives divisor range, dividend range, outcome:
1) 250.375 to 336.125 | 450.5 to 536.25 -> 0.79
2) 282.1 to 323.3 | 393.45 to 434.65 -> 0.70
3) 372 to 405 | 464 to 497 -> 1.01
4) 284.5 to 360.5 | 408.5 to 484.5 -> 0.79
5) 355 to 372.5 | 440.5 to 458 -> 0.96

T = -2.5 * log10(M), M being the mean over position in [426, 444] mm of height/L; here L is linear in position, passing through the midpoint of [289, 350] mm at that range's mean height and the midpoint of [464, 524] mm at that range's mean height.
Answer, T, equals 0.12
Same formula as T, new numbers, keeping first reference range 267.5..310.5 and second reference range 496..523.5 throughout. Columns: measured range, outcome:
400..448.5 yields 0.17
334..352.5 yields 0.18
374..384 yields 0.17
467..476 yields 0.08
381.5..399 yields 0.20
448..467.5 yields 0.10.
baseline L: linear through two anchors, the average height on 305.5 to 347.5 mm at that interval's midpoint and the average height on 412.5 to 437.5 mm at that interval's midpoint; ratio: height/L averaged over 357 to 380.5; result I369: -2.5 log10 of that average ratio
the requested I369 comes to 0.09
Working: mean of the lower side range 17.9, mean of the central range 15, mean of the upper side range 14.2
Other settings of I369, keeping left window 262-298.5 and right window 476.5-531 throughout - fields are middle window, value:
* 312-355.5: 0.02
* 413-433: 0.12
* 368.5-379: 0.11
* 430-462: 0.08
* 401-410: 0.15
